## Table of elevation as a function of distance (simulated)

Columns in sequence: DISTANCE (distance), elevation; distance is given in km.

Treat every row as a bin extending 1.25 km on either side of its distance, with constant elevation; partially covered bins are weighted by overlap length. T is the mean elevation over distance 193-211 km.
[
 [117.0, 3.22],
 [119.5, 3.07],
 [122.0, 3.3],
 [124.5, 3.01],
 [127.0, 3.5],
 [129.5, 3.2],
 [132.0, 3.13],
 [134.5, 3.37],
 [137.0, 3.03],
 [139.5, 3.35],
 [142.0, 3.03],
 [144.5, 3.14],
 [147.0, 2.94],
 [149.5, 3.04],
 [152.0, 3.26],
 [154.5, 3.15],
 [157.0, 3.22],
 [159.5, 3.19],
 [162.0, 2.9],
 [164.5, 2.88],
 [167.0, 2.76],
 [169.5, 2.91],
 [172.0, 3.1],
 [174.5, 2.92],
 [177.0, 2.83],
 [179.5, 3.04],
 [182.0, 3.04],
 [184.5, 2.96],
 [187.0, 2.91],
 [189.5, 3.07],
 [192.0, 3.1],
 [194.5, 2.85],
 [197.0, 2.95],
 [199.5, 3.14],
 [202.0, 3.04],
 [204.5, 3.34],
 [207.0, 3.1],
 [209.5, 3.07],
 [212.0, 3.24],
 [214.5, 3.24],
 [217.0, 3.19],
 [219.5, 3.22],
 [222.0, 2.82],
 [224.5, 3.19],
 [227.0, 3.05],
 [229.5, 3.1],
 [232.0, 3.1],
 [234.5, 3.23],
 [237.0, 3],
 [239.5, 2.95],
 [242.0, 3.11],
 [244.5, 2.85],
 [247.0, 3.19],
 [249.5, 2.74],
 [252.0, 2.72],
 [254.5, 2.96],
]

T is 3.07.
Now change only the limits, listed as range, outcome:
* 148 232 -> 3.06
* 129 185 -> 3.06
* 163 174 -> 2.91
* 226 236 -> 3.12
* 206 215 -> 3.16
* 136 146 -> 3.14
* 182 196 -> 2.98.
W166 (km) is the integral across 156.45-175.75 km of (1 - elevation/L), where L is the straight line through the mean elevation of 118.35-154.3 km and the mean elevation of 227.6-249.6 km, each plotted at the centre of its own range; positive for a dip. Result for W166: 1.0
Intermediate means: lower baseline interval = 3.17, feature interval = 2.98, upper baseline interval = 3.05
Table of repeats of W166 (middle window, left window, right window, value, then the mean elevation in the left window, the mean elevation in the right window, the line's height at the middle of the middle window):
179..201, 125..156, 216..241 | 0.8 km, 3.17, 3.08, 3.12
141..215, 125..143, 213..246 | 2.7 km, 3.22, 3.08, 3.16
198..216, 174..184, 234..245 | -1.0 km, 2.96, 3.03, 2.99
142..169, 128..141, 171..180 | 0.4 km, 3.22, 2.96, 3.09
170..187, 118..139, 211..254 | 0.9 km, 3.21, 3.05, 3.13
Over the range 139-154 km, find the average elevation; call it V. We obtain 3.12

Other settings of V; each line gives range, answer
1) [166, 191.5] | 2.96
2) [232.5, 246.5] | 3.04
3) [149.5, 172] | 3.04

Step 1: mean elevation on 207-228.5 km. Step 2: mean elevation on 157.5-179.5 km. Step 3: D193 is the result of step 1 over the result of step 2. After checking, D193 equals 1.06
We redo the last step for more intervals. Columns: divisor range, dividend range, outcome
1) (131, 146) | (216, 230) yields 0.98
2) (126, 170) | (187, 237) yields 1.00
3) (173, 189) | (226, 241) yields 1.04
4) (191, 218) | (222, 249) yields 0.98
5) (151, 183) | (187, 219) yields 1.03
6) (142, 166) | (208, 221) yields 1.04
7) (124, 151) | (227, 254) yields 0.95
